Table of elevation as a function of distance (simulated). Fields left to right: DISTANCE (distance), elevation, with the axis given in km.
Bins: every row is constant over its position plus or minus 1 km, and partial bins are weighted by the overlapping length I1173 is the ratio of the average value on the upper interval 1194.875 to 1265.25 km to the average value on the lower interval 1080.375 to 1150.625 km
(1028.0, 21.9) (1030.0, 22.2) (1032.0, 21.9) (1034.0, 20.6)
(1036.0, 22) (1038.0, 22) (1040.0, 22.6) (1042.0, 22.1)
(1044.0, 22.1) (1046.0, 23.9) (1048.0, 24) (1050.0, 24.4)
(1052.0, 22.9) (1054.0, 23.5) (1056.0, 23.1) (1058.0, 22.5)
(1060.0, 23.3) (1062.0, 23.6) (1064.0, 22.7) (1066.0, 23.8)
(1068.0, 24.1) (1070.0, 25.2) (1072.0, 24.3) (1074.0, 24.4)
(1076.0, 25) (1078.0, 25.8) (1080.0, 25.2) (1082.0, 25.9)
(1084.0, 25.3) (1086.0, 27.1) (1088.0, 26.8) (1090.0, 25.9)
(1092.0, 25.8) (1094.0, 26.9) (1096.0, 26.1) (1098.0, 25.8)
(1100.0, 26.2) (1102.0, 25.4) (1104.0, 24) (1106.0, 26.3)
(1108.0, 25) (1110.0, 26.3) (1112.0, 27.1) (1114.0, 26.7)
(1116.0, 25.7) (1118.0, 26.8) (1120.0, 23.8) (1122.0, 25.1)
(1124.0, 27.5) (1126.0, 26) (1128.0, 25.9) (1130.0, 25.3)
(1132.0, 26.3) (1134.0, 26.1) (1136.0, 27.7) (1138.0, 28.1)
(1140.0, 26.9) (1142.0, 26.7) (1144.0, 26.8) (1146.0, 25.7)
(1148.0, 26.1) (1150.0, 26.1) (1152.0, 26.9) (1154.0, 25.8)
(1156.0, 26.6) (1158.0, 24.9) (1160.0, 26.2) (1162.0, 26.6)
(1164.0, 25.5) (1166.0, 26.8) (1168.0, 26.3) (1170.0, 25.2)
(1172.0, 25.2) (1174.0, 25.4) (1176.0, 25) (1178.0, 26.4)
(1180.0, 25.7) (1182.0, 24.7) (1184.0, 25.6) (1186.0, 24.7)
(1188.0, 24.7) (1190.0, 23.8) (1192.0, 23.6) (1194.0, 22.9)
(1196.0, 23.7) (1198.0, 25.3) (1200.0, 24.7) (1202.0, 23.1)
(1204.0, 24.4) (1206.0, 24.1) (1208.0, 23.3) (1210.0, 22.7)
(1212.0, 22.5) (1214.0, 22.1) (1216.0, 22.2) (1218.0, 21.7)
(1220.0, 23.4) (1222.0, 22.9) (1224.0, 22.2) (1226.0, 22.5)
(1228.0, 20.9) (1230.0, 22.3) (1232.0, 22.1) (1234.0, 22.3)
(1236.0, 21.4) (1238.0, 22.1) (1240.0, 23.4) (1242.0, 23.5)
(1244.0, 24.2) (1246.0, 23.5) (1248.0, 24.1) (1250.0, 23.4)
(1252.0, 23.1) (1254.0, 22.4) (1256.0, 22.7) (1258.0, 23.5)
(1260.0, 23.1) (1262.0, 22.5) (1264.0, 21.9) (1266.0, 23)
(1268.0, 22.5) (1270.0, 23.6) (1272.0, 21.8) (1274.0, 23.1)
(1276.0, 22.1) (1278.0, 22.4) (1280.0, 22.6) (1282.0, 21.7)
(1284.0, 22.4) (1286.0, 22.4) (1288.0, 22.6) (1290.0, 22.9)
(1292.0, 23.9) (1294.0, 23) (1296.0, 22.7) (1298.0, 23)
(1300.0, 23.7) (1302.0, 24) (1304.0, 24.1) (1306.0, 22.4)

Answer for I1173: 0.9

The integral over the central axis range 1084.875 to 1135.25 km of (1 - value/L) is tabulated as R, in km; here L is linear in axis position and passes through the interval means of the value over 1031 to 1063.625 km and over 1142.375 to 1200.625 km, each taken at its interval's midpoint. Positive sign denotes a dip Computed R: -3.9 km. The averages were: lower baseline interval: 22.8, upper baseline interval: 25.4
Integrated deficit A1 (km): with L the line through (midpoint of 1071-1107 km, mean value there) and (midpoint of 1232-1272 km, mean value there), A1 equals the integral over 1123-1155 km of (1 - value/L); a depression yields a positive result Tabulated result -2.1 km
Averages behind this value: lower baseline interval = 25.7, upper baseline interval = 22.9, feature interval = 26.5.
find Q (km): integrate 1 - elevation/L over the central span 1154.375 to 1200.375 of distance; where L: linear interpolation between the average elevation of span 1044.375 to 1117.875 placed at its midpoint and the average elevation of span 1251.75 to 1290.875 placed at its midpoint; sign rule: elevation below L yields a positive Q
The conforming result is -2.75 km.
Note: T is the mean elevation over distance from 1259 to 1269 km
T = 22.6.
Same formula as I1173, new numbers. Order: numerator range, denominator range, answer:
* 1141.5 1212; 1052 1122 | 1.00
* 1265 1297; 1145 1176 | 0.87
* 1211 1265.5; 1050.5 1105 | 0.91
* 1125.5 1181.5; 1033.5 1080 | 1.11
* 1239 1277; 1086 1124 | 0.89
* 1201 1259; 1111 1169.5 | 0.87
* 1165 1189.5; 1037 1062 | 1.10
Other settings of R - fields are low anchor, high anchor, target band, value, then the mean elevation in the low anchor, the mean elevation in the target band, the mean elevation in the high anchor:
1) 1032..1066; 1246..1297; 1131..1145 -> -2.53 km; 22.8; 26.9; 22.8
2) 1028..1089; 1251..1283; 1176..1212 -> -2.00 km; 23.7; 24.3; 22.6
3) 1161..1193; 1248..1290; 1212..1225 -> 0.92 km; 25.3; 22.4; 22.7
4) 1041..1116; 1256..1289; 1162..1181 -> -1.61 km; 24.8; 25.8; 22.6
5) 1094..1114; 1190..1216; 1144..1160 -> -0.87 km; 25.9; 26.1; 23.5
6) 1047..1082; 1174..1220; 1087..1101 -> -1.27 km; 24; 26.2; 24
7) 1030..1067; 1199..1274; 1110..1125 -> -2.16 km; 22.8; 26.1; 22.8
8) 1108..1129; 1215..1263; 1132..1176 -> -2.06 km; 26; 26.2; 22.7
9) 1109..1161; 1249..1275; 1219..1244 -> 1.22 km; 26.3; 22.5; 22.8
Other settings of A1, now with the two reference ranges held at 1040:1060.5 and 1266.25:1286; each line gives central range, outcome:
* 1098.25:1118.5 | -2.6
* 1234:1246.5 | -0.2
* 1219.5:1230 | 0.1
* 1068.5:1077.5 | -0.7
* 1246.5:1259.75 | -0.4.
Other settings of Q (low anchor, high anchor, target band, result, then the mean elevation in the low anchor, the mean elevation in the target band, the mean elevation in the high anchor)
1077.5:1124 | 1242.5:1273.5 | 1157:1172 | -0.7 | 25.9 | 25.9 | 23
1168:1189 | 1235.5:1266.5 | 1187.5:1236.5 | 2.6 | 25.3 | 23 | 23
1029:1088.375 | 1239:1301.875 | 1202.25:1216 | 0.0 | 23.7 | 23.1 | 22.9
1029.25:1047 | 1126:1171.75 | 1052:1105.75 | -2.8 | 22.2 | 24.9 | 26.3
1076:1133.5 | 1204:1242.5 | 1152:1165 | -0.9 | 25.9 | 26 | 22.5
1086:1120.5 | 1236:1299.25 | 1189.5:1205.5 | 0.2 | 26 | 23.9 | 22.9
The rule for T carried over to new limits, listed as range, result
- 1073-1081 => 25.1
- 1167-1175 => 25.5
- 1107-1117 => 26.2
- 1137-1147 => 26.8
